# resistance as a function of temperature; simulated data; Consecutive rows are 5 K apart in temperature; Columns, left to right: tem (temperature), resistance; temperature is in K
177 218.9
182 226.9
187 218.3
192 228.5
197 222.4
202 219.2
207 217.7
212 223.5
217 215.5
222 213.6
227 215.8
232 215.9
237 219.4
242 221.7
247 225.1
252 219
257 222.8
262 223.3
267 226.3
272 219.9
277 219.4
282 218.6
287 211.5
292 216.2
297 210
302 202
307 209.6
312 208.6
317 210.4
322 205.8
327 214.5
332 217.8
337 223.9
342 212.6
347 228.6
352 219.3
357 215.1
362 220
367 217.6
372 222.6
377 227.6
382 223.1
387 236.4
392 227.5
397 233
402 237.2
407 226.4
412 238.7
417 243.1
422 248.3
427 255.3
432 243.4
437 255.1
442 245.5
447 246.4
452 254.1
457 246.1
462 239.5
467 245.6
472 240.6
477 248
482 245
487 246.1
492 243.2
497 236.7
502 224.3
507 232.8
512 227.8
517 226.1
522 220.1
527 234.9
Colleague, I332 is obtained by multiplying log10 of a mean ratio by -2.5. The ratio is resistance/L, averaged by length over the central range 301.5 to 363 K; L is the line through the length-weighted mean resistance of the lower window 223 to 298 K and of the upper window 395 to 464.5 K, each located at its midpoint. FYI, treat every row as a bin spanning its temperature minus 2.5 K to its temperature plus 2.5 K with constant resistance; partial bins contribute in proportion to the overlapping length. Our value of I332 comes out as 0.07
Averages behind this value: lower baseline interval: 219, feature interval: 215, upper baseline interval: 244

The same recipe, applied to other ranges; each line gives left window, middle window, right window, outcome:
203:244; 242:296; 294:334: -0.03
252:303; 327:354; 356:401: 0.01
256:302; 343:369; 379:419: 0.04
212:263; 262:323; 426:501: 0.06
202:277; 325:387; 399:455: 0.07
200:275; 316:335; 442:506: 0.08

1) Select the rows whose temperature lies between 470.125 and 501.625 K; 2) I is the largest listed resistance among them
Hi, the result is 248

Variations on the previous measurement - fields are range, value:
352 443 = 255.3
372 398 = 236.4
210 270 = 226.3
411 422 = 248.3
